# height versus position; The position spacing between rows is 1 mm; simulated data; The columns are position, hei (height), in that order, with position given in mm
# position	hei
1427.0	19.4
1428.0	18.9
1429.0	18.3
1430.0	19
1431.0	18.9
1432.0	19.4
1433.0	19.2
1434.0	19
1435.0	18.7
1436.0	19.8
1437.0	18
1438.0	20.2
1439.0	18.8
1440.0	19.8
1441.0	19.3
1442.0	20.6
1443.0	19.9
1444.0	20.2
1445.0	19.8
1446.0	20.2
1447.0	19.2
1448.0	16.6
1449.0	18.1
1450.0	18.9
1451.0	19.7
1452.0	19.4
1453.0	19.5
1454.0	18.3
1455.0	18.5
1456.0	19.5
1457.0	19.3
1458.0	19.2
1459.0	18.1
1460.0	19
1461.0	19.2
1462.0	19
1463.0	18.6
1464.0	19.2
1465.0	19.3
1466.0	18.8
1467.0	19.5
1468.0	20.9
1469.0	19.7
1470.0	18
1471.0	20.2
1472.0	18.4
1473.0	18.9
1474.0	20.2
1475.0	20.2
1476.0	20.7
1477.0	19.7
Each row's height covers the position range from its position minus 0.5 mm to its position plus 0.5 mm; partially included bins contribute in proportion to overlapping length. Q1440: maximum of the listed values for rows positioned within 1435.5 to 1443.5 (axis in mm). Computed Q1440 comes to 20.6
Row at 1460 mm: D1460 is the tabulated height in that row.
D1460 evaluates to 19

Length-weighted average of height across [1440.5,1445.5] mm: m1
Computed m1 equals 20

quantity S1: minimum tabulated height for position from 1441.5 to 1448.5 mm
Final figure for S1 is 16.6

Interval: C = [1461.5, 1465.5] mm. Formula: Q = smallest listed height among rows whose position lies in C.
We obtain 18.6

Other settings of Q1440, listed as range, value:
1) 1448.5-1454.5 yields 19.7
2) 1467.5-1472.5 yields 20.9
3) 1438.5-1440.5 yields 19.8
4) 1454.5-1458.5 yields 19.5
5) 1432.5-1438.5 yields 20.2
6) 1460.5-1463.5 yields 19.2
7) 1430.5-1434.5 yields 19.4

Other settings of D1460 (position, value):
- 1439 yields 18.8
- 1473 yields 18.9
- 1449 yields 18.1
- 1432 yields 19.4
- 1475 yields 20.2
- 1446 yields 20.2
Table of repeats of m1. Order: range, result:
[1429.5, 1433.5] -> 19.1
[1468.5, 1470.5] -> 18.9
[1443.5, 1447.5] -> 19.9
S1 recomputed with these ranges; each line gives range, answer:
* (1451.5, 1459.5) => 18.1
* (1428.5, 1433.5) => 18.3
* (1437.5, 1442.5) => 18.8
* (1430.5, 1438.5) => 18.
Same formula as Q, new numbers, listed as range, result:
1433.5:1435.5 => 18.7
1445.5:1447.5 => 19.2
